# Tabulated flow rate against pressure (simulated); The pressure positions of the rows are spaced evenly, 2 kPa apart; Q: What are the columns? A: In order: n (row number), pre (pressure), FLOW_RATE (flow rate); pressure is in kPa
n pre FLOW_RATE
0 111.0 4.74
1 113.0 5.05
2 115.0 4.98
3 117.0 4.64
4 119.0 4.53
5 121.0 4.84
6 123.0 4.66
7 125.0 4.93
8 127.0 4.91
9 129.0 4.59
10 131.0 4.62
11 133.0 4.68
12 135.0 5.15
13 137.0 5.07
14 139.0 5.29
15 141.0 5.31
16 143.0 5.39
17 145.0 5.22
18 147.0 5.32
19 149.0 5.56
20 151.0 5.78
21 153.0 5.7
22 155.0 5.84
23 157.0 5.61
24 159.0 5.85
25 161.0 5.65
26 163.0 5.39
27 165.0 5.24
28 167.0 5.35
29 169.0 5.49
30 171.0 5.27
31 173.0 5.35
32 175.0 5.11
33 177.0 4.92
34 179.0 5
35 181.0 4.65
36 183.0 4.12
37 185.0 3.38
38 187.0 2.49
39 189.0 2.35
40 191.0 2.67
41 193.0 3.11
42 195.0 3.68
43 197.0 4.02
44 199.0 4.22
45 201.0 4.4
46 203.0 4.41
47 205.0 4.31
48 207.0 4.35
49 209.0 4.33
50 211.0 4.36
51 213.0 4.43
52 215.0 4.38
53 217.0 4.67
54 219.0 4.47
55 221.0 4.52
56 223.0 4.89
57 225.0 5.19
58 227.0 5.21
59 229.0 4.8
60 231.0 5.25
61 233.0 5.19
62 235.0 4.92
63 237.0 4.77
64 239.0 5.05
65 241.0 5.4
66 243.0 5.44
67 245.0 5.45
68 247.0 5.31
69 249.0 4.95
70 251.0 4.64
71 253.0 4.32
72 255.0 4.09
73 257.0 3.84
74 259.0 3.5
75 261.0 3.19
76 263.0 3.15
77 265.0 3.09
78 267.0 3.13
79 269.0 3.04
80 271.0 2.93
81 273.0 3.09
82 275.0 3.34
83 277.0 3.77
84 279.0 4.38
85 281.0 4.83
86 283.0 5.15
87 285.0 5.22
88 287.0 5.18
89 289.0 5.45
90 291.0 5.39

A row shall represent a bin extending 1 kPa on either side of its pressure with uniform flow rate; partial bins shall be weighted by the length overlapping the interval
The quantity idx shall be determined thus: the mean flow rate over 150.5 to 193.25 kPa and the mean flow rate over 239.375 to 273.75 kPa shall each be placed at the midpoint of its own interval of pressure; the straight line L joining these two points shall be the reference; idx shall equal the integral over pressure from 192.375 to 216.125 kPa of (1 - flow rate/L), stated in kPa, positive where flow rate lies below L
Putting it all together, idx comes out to 1.59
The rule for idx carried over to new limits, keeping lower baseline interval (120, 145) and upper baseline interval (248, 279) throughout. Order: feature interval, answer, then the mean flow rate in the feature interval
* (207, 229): -3.0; 4.64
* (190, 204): 1.7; 3.79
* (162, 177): -2.3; 5.29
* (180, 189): 1.9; 3.51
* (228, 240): -3.3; 5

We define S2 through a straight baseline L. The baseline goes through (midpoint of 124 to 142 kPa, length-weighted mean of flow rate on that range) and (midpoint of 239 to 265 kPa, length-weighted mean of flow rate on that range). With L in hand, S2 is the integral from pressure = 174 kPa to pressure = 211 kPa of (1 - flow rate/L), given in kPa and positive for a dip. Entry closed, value 5.5 kPa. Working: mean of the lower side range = 4.95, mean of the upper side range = 4.41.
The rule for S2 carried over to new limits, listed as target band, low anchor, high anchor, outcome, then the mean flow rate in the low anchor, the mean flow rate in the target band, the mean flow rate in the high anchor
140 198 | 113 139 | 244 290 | -2.0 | 4.83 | 4.79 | 4.13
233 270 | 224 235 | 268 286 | 2.4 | 5.11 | 4.32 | 3.97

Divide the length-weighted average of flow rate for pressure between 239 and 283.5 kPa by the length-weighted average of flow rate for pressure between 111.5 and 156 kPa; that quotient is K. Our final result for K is 0.8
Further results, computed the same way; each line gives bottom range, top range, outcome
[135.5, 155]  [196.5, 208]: 0.79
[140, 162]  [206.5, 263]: 0.84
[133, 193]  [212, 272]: 0.90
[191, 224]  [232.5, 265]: 1.07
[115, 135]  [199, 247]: 1.01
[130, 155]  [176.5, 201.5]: 0.71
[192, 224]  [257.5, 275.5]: 0.74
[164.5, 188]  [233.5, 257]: 1.05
